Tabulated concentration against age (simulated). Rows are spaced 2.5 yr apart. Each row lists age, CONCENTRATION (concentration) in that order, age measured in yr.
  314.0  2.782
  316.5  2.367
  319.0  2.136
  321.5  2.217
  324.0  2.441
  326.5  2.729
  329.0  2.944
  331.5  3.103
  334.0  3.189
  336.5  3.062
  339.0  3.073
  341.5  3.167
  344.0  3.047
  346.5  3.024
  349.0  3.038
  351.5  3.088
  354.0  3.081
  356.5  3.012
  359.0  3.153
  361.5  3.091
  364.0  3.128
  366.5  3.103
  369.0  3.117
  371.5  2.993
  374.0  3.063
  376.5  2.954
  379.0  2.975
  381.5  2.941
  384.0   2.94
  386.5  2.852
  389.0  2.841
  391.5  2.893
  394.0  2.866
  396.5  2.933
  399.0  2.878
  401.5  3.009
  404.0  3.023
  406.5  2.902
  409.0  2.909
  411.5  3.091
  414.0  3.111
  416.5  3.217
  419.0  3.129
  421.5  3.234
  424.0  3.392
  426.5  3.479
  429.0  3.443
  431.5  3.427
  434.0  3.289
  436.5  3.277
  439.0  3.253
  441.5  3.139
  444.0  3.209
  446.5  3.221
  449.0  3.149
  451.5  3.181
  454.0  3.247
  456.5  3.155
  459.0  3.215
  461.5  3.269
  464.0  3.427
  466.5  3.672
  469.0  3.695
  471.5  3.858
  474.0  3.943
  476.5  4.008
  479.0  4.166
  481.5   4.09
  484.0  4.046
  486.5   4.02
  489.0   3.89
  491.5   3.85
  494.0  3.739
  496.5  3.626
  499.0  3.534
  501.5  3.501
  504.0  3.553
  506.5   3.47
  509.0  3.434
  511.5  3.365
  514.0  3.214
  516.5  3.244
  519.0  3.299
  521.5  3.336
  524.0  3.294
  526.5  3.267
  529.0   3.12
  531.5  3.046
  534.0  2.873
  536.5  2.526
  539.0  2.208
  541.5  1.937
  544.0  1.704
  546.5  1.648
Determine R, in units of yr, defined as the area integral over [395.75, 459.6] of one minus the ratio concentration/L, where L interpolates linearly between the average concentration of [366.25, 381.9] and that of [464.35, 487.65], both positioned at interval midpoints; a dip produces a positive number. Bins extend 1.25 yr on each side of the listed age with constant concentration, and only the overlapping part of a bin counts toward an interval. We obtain 5.8 yr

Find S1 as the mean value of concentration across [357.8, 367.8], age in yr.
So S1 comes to 3.12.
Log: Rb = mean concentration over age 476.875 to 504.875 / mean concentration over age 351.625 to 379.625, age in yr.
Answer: 1.2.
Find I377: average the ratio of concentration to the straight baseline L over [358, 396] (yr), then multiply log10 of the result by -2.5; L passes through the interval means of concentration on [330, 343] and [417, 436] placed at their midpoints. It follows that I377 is 0.08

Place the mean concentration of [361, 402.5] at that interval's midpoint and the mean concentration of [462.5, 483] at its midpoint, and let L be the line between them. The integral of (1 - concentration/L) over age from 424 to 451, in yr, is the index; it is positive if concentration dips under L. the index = 1.7 yr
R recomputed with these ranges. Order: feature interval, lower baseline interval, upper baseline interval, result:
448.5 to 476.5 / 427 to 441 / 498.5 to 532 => -1.1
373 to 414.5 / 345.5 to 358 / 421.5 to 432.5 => 3.9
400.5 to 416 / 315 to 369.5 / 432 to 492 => 1.2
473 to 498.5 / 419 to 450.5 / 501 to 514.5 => -4.1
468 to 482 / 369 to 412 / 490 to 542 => -3.6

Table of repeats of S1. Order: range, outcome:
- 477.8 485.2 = 4.1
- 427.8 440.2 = 3.34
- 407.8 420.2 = 3.09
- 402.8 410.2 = 2.94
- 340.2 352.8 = 3.07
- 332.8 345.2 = 3.11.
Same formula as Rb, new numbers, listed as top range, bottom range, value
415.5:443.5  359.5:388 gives 1.09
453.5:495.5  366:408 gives 1.26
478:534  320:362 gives 1.19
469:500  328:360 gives 1.27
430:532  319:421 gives 1.17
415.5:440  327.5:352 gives 1.08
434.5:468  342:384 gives 1.07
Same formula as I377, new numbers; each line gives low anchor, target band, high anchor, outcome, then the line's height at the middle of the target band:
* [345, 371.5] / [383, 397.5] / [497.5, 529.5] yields 0.091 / 3.14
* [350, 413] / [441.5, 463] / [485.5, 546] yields -0.037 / 3.1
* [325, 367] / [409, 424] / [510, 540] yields -0.032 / 3.06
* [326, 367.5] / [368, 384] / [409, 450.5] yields 0.045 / 3.13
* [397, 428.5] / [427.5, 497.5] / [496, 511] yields -0.069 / 3.33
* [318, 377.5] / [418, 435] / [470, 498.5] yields 0.053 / 3.51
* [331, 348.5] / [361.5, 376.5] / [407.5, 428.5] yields 0.022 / 3.13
